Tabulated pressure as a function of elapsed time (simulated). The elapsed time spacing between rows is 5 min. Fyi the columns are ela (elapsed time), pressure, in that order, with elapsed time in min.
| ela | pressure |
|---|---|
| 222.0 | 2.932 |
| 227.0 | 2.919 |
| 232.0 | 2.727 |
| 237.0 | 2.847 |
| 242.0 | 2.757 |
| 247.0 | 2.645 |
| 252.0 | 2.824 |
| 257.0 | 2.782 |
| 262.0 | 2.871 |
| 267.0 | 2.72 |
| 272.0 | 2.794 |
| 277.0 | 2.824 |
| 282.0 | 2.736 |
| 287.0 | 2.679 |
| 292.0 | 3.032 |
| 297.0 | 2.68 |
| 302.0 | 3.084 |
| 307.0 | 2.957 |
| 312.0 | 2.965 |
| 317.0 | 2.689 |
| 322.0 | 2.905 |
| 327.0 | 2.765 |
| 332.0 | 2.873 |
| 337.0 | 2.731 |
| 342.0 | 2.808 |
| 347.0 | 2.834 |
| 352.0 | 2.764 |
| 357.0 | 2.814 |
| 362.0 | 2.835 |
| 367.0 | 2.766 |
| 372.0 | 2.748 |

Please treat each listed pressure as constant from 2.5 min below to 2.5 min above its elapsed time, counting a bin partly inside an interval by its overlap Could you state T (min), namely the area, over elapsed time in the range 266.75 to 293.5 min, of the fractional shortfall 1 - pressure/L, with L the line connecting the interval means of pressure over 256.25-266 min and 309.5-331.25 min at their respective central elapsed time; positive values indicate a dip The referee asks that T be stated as 0.3 min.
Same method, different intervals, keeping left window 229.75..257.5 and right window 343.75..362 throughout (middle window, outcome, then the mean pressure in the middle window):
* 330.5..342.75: 0.02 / 2.8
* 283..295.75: -0.19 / 2.82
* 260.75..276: -0.10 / 2.79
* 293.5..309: -0.70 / 2.91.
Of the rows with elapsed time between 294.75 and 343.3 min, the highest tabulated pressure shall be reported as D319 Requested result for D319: 3.084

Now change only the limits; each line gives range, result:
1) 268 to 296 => 3.032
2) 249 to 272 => 2.871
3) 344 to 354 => 2.834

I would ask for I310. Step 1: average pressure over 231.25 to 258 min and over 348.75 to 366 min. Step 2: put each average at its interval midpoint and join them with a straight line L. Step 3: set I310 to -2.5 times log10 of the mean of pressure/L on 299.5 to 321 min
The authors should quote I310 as -0.05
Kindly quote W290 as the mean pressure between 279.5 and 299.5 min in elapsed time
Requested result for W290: 2.78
